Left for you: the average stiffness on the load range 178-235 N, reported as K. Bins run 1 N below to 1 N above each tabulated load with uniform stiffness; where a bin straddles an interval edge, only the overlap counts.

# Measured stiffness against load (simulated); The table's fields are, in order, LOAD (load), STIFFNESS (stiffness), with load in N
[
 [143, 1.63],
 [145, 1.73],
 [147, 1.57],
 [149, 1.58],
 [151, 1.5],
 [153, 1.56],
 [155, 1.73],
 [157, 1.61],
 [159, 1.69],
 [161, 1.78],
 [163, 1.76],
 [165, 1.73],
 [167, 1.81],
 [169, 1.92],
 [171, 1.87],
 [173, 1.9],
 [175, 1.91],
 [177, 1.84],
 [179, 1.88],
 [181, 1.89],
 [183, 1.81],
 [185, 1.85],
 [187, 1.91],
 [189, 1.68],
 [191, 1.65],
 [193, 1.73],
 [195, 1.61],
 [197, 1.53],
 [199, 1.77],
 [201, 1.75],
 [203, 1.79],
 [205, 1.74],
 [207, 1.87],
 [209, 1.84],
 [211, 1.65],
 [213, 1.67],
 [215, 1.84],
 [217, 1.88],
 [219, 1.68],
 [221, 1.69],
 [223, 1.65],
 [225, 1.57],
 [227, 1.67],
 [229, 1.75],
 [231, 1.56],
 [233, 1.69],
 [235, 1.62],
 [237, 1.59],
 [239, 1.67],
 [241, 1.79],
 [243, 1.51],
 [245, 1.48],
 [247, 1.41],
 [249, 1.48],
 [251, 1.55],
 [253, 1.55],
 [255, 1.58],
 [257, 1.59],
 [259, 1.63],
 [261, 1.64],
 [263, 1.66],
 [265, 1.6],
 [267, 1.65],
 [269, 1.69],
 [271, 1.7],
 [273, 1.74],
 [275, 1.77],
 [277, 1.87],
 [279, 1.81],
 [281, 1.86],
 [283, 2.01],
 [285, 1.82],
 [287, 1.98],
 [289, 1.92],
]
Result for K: 1.73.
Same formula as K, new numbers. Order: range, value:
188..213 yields 1.72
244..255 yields 1.5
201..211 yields 1.79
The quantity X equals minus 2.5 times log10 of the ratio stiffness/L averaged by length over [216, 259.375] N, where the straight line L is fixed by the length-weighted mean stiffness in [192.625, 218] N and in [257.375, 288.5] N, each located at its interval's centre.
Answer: 0.09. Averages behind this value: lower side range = 1.74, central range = 1.62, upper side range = 1.76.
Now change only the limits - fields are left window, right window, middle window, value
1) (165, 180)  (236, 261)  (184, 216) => 0.01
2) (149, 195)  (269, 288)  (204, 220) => 0.01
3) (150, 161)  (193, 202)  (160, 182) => -0.12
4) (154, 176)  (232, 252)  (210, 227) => -0.04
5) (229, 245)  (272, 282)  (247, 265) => 0.09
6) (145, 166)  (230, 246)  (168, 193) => -0.12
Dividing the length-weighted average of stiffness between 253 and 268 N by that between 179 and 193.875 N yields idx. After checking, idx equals 0.9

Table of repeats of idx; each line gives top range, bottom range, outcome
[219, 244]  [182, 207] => 0.95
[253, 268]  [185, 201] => 0.95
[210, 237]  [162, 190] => 0.91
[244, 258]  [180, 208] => 0.87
